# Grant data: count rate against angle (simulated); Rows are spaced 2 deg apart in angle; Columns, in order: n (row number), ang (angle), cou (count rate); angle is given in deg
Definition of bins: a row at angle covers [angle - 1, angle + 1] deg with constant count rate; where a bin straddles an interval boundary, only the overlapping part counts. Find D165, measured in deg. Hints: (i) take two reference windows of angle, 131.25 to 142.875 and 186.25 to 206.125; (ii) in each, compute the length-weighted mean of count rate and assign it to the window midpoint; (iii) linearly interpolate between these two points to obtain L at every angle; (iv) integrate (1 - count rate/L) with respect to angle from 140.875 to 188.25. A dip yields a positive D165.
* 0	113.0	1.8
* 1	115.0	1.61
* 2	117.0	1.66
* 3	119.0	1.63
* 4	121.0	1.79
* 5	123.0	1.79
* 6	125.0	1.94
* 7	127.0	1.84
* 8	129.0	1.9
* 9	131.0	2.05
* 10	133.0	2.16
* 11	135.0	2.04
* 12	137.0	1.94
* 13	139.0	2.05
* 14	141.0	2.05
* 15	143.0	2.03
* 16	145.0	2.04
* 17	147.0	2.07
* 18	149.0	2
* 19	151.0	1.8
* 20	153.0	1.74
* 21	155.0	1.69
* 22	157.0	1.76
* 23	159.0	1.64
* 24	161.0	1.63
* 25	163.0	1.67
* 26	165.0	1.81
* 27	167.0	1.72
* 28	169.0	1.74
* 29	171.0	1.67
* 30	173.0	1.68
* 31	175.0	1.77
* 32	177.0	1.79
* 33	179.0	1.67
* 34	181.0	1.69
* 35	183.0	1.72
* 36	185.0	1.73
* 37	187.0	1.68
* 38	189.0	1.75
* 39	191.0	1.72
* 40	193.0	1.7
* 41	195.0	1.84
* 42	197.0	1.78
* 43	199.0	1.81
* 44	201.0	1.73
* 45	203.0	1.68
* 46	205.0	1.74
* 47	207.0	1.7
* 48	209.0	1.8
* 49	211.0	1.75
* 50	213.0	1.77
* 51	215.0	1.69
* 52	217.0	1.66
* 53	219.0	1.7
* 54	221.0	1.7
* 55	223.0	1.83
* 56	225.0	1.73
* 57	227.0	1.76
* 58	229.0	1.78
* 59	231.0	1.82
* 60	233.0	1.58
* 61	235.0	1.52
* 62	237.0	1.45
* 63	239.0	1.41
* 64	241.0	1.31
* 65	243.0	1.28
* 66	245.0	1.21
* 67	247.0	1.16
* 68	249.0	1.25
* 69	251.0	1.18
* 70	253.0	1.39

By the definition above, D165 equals 3.20 deg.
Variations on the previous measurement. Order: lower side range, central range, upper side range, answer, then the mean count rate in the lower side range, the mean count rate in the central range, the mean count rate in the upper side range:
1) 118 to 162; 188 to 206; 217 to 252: -0.94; 1.89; 1.75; 1.51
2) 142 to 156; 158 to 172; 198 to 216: 1.25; 1.91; 1.7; 1.74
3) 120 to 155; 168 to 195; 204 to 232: 1.70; 1.95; 1.72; 1.74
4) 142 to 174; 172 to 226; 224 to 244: -2.12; 1.79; 1.73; 1.56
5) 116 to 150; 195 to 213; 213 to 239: -0.16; 1.94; 1.75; 1.68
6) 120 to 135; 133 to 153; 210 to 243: -1.17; 1.93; 2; 1.64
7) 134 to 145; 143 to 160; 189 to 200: 1.00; 2.02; 1.85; 1.77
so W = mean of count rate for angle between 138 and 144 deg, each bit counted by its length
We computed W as 2.04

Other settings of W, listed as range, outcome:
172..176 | 1.73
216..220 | 1.68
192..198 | 1.77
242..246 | 1.25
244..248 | 1.19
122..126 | 1.86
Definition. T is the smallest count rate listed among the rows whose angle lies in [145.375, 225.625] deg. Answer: 1.63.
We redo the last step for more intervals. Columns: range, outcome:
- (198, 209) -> 1.68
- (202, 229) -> 1.66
